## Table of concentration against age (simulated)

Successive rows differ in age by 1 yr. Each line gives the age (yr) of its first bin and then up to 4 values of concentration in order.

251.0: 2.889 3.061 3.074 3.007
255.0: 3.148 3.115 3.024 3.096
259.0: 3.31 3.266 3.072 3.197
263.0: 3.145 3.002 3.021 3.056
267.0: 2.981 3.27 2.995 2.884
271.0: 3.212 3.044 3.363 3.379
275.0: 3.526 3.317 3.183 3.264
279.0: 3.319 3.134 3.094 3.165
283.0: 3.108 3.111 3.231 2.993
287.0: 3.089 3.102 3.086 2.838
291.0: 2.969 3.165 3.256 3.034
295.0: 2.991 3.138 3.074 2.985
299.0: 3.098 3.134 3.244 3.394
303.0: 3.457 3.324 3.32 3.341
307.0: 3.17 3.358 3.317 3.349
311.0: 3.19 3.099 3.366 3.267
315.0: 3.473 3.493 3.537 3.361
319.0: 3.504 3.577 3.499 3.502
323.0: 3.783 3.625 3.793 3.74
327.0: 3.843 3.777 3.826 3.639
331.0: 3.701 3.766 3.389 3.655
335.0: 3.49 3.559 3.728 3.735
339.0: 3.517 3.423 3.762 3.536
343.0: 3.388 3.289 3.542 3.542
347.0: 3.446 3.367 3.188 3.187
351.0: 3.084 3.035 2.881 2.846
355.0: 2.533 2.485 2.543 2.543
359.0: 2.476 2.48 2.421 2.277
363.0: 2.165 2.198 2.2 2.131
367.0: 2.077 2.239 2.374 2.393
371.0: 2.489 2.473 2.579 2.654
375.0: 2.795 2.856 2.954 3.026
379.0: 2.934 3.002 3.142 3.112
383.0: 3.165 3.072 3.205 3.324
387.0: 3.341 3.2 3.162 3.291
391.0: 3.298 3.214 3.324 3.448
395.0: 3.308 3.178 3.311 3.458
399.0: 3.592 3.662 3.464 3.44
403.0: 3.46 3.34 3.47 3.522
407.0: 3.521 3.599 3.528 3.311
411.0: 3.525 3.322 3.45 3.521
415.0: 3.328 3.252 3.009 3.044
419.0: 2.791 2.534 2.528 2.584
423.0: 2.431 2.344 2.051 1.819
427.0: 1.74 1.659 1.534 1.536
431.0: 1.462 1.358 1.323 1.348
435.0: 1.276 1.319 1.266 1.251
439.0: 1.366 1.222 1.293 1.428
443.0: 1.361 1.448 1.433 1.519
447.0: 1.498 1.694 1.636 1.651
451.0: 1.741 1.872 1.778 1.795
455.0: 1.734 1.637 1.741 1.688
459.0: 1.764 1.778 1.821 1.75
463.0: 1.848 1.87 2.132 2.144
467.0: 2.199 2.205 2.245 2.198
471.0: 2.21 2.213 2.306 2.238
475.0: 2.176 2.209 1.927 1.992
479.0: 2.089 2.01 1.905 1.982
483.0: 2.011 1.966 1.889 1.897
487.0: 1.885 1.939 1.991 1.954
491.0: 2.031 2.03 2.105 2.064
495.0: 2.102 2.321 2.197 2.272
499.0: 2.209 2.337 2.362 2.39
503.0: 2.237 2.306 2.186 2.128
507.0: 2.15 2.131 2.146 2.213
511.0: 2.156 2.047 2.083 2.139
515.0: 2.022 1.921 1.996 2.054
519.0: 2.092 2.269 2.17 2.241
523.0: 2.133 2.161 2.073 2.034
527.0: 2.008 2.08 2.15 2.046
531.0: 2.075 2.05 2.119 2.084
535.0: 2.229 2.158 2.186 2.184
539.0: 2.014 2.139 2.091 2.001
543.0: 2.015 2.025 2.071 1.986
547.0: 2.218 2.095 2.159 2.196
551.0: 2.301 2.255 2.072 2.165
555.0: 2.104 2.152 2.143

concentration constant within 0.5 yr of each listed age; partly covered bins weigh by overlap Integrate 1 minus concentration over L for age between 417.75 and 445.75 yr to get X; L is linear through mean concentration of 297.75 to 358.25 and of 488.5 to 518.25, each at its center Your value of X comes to 9.8 yr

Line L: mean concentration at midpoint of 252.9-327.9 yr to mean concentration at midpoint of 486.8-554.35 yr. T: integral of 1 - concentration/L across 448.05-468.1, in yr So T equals 4.9 yr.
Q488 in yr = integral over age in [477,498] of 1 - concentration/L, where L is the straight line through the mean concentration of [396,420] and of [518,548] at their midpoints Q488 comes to 4.4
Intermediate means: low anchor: 3.37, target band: 2.02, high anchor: 2.11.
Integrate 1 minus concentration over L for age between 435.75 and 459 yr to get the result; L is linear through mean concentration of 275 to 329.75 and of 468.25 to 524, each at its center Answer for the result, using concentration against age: 8.4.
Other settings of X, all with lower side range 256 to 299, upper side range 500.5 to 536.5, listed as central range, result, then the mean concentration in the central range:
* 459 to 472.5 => 1.8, 2.04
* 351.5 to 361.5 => 0.6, 2.62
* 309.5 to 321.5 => -1.7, 3.39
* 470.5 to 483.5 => 1.2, 2.1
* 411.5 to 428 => -1.0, 2.7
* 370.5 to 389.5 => -1.9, 2.97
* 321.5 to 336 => -3.8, 3.68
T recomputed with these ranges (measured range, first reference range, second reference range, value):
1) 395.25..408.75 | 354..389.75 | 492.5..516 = -4.6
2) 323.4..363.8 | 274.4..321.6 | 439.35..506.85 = -4.7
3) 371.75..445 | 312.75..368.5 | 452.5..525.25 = 0.7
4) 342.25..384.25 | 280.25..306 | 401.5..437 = 0.8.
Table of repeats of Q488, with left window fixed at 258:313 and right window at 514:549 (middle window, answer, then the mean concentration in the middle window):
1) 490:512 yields 0.4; 2.19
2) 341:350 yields -1.6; 3.42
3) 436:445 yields 4.2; 1.33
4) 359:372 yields 2.4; 2.3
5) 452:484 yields 5.2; 1.98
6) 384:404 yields -4.8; 3.34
